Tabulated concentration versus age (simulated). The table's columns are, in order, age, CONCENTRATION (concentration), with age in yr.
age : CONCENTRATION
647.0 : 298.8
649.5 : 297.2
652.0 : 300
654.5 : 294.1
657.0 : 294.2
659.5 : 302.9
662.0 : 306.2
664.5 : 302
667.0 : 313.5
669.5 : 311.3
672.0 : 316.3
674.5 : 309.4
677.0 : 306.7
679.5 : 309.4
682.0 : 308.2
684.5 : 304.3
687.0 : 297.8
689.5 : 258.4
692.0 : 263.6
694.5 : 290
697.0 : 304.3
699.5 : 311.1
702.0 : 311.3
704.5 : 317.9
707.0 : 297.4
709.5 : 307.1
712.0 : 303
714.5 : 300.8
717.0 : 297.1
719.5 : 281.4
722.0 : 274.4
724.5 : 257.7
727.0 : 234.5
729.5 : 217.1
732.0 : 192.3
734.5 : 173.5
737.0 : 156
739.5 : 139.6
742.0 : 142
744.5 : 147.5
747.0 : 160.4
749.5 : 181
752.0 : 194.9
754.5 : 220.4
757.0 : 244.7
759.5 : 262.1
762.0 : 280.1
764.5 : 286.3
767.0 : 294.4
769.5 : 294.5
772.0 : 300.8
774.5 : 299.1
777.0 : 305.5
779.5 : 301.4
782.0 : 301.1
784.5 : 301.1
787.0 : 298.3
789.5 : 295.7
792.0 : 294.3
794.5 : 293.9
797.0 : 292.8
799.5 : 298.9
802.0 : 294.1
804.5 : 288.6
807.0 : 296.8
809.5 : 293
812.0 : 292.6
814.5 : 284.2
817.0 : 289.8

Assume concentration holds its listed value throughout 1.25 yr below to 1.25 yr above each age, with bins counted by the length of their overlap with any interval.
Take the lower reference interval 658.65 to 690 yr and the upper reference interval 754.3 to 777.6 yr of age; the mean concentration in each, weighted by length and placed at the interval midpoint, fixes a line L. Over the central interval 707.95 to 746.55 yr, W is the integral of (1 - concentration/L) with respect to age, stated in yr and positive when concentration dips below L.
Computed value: 8.5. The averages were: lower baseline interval 305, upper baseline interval 281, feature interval 227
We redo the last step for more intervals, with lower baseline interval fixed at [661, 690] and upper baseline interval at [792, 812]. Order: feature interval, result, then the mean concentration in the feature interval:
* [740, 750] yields 4.8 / 155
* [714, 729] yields 1.5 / 270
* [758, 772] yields 0.6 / 284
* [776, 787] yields -0.2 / 302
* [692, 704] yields 0.1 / 301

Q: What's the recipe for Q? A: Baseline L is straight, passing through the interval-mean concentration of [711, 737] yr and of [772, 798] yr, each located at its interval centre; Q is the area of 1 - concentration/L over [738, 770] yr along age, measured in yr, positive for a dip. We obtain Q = 6.74 yr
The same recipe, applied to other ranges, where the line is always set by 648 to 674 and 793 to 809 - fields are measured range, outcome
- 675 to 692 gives 0.38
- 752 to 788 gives 1.76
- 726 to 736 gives 3.23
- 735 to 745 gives 5.03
